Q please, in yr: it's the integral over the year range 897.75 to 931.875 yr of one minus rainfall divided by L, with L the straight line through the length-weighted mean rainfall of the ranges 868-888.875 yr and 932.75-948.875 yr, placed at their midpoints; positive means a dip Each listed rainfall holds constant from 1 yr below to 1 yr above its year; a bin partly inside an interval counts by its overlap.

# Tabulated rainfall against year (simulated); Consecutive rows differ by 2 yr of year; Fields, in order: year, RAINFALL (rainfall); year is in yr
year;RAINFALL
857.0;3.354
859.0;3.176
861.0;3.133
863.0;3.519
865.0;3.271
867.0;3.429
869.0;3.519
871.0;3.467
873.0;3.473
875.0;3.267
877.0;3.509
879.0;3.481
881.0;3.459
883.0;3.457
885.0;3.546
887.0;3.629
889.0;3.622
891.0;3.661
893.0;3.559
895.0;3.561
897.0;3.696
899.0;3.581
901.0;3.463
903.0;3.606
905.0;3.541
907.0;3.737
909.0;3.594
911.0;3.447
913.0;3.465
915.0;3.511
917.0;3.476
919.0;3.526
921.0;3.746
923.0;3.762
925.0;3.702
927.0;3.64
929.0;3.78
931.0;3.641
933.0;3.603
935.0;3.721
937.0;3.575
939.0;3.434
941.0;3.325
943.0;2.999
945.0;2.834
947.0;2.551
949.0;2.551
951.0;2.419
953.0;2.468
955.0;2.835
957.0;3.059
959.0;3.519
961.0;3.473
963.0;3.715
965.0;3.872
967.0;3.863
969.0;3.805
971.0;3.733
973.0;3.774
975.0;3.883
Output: -2.9 yr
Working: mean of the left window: 3.49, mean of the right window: 3.2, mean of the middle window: 3.6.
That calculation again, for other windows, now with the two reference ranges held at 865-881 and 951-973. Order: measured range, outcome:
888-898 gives -0.6 yr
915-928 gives -0.8 yr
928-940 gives -0.7 yr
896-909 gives -0.7 yr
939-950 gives 1.6 yr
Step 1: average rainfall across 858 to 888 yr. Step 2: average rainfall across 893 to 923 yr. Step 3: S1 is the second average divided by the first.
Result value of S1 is 1.0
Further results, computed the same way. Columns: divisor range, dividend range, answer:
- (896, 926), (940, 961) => 0.80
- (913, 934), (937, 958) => 0.79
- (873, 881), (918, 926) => 1.07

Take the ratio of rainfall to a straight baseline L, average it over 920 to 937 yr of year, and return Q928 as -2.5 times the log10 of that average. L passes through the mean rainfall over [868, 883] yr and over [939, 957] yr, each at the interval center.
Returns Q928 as -0.23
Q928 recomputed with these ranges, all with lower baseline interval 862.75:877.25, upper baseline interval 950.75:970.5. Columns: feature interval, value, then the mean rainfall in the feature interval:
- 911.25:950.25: -0.01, 3.41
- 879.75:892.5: -0.05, 3.56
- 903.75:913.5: -0.05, 3.56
